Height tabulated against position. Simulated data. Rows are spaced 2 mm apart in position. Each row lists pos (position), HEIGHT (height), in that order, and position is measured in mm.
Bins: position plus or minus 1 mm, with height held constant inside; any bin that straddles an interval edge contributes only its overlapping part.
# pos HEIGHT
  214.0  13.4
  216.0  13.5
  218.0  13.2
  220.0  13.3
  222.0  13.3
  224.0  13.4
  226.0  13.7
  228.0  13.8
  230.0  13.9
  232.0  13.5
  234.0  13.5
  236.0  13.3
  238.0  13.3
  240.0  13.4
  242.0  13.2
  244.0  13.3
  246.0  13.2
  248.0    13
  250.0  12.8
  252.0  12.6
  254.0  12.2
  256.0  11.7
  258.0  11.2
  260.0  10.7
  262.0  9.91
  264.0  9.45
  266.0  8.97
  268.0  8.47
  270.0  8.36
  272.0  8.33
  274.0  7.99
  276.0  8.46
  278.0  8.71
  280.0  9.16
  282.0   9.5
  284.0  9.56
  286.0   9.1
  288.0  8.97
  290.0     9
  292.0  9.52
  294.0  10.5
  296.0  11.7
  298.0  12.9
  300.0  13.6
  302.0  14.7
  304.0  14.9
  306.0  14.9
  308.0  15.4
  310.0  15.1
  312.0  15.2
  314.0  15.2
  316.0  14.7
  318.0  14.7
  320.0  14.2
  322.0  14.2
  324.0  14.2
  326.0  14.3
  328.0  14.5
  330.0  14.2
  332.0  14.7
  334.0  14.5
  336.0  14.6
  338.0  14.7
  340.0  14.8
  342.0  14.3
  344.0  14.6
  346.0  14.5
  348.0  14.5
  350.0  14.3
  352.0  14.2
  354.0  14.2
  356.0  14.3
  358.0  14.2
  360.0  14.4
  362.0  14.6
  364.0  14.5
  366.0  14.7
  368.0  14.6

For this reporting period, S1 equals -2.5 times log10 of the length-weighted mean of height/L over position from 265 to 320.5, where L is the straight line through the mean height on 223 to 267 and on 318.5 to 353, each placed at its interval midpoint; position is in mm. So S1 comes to 0.18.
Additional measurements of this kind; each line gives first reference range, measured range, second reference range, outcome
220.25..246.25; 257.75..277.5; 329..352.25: 0.45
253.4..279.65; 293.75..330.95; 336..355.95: -0.15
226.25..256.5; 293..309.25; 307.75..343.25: 0.05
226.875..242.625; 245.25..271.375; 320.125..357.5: 0.25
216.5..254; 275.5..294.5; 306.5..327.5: 0.46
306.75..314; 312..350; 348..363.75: 0.02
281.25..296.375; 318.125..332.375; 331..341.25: -0.07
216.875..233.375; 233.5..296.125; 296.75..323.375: 0.29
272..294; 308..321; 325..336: -0.18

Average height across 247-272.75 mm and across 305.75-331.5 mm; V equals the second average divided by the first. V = 1.38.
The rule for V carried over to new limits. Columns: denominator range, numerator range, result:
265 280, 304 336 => 1.72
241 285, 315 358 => 1.38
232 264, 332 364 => 1.16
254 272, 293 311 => 1.39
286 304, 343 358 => 1.26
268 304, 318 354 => 1.43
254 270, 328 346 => 1.44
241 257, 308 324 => 1.16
